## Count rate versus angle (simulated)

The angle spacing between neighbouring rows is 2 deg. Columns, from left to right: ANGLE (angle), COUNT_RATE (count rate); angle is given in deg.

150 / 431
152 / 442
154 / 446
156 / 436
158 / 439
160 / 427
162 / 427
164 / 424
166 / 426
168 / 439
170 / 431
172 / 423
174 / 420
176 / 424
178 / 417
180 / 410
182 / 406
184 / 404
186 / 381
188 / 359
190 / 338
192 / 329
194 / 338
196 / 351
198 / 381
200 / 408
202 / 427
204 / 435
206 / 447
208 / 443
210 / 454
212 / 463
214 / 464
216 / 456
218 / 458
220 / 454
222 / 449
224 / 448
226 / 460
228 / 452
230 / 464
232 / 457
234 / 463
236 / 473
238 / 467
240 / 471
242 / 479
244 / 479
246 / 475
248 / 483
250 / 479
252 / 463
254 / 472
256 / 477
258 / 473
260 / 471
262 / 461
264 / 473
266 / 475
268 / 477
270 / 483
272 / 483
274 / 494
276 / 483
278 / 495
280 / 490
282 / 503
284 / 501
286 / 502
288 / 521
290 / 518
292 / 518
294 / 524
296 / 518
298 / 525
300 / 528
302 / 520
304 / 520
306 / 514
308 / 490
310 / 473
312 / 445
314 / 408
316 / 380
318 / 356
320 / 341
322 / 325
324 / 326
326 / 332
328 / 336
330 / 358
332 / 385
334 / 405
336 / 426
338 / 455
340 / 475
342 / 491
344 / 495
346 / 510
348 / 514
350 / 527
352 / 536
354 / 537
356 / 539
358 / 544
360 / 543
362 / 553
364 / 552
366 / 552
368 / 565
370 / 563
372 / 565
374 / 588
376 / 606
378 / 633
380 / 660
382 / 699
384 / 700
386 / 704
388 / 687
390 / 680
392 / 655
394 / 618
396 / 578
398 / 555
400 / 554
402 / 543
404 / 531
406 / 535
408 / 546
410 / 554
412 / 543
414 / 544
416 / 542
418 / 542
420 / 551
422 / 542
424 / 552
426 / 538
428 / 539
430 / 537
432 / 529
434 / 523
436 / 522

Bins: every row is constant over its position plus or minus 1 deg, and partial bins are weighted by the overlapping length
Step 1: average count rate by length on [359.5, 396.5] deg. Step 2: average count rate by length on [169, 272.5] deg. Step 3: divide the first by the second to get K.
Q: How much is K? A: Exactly 1.4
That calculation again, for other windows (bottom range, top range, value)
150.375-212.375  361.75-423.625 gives 1.43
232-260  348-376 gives 1.17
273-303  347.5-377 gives 1.09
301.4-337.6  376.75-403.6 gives 1.55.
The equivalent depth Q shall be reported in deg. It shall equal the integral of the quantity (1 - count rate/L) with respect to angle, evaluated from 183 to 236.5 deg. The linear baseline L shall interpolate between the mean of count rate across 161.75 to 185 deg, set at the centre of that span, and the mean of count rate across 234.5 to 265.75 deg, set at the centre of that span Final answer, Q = 2.7 deg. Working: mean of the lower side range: 421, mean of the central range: 424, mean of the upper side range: 473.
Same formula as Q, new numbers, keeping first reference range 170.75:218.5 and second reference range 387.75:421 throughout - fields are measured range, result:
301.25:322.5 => 2.7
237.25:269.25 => -1.3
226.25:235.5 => -0.5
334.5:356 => 1.2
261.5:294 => -1.4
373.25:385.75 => -2.3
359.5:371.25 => -0.3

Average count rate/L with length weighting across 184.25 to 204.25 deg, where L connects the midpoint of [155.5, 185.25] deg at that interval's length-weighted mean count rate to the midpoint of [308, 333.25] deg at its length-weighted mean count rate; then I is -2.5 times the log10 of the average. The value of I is 0.12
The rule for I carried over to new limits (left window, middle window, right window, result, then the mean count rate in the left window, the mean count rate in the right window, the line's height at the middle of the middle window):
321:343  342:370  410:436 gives -0.23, 392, 540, 431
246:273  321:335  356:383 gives 0.47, 475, 585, 543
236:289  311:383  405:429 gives 0.07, 482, 544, 516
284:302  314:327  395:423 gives 0.45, 518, 547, 525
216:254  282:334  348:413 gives 0.17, 465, 585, 525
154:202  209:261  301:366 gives -0.10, 403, 458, 423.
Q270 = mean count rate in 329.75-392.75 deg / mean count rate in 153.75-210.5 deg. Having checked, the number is 1.4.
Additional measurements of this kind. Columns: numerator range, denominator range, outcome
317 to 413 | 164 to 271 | 1.20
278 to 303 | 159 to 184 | 1.22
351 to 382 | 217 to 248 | 1.24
